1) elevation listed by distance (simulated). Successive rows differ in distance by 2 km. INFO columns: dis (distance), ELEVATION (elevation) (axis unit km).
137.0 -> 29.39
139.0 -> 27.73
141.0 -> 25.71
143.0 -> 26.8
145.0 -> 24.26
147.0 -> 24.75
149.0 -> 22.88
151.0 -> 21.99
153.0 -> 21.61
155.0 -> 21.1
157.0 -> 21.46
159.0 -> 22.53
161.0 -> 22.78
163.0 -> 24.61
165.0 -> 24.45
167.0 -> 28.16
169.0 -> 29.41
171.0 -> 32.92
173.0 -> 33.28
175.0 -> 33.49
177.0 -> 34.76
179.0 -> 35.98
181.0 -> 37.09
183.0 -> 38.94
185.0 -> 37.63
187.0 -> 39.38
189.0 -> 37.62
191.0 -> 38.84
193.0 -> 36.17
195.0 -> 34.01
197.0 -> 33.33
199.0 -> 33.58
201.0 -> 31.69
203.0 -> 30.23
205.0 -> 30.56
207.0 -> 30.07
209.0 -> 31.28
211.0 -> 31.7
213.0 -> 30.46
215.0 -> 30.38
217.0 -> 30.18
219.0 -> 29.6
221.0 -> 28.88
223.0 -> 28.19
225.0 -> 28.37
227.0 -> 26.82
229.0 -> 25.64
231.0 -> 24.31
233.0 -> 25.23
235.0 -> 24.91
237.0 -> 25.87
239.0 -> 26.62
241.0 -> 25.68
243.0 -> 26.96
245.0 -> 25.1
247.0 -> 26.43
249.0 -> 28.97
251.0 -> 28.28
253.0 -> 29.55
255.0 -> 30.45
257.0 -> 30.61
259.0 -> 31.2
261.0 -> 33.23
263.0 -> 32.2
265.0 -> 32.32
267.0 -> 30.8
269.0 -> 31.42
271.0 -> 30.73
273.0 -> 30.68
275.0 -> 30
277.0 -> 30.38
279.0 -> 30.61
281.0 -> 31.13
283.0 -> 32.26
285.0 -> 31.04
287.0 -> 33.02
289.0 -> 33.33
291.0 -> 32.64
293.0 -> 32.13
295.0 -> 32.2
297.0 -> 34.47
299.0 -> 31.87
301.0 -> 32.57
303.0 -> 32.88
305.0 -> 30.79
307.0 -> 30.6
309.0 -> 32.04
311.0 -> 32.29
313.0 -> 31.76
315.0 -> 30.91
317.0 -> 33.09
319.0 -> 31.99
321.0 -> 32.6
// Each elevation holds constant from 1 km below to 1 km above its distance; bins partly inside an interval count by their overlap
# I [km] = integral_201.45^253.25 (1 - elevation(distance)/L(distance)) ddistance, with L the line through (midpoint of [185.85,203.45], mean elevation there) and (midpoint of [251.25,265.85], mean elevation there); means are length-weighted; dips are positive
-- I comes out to 7.9 km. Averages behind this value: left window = 35.2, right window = 31.2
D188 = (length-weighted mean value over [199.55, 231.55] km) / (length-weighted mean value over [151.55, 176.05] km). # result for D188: 1.12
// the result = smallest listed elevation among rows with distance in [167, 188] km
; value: 28.16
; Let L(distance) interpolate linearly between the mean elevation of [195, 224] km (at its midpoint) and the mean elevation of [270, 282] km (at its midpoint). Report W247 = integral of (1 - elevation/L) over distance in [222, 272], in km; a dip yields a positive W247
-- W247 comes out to 3.7 km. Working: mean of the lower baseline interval 30.8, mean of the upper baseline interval 30.6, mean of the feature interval 28.4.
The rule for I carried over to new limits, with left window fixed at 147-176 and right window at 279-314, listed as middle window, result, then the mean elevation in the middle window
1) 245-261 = 0.4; 29.3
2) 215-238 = 1.2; 27.2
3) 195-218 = -2.9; 31.3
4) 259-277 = -0.3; 31.4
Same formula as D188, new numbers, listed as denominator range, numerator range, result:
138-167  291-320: 1.34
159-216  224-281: 0.89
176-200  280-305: 0.89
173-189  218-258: 0.75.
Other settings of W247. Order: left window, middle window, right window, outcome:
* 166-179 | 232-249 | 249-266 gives 2.8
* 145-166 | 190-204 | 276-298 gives -4.5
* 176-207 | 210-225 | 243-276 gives 1.5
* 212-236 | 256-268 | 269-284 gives -0.7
